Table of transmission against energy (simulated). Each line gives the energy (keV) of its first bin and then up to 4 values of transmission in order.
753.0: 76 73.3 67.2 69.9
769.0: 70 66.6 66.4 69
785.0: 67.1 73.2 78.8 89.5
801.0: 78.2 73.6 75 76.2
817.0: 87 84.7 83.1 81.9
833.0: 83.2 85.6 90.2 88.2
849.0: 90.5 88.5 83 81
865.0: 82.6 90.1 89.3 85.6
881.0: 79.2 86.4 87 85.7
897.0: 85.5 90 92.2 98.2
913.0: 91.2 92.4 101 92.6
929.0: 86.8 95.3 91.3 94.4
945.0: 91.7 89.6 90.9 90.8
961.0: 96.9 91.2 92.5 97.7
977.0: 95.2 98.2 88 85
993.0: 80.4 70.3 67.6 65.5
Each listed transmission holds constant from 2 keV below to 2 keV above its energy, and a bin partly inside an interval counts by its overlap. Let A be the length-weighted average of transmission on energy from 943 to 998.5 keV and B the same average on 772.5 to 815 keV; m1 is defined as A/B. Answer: 1.2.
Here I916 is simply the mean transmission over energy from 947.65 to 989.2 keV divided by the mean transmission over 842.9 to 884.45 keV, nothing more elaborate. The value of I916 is 1.1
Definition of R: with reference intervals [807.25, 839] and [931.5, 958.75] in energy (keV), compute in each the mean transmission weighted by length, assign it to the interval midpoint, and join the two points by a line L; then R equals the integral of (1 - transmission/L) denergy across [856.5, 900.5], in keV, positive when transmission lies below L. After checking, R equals 0.67 keV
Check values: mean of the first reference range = 82.1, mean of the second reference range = 92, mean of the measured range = 85.3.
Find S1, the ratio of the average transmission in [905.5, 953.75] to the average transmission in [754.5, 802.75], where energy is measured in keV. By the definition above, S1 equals 1.3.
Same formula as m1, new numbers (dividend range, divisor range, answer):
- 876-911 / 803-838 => 1.08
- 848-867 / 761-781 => 1.24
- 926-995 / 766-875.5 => 1.14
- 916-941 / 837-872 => 1.08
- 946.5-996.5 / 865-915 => 1.03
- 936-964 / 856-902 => 1.08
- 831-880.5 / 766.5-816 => 1.17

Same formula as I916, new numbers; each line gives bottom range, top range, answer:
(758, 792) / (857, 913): 1.26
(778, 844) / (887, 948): 1.15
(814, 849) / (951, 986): 1.10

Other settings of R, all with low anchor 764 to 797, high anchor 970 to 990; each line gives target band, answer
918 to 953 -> -1.8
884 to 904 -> -0.8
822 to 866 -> -4.0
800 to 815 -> -0.3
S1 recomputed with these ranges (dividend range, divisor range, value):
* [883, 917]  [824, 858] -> 1.04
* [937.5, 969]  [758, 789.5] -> 1.34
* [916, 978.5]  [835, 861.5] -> 1.07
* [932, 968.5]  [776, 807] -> 1.24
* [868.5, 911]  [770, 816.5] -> 1.18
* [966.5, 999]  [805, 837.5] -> 1.09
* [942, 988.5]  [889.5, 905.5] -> 1.06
